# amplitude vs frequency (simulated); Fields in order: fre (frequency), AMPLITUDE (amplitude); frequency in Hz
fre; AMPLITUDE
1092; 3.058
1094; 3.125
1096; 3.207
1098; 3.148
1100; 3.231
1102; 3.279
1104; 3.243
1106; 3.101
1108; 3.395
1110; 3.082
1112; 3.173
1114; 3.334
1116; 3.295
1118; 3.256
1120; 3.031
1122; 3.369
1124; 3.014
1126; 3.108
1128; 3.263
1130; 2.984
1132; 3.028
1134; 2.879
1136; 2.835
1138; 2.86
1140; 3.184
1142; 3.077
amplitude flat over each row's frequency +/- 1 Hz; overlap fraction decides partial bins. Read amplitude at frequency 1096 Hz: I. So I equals 3.207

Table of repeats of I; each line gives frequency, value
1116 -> 3.295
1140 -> 3.184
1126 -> 3.108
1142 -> 3.077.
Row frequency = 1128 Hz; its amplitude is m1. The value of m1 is 3.263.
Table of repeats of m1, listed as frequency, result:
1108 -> 3.395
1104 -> 3.243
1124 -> 3.014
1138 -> 2.86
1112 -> 3.173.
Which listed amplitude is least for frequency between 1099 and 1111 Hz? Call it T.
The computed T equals 3.082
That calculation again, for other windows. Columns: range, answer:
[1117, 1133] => 2.984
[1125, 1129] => 3.108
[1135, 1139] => 2.835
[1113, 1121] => 3.031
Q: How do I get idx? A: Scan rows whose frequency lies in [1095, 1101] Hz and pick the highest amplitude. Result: 3.231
